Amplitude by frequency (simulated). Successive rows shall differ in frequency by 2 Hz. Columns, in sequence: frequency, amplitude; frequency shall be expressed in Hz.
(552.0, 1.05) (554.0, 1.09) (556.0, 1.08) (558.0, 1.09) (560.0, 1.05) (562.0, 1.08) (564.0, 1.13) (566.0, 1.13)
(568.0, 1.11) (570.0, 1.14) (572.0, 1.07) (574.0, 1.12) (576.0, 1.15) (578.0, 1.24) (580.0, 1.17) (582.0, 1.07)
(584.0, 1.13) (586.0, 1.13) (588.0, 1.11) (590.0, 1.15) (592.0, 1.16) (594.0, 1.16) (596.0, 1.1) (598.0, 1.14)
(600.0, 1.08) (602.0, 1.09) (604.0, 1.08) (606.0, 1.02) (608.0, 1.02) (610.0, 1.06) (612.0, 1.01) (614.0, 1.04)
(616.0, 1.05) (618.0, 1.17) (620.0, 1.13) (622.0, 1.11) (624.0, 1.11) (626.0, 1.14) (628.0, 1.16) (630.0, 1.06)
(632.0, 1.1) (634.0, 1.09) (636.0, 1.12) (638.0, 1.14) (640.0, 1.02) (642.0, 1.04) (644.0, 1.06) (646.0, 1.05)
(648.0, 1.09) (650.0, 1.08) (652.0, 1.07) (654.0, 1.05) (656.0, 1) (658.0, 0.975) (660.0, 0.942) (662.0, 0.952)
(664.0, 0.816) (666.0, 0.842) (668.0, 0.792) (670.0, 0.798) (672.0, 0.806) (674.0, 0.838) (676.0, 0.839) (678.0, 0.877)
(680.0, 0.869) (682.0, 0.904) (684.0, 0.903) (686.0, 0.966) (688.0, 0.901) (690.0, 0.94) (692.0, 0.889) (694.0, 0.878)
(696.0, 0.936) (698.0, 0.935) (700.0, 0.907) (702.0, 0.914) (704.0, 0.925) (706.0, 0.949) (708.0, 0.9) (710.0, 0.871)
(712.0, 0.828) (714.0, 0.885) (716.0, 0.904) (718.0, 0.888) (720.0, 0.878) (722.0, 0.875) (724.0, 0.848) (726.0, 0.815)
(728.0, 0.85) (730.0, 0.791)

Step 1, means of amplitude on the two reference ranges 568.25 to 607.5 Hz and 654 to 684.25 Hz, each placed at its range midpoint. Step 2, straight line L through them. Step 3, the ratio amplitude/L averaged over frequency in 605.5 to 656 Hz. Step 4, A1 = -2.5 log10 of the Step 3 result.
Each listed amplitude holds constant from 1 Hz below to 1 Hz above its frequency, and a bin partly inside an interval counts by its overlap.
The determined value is -0.09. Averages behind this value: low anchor 1.12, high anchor 0.882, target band 1.08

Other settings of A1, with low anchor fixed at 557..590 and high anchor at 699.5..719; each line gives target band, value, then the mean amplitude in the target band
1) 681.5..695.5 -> 0.02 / 0.913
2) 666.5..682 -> 0.14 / 0.836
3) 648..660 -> -0.05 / 1.03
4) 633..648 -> -0.07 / 1.08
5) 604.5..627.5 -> -0.03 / 1.08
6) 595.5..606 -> -0.01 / 1.09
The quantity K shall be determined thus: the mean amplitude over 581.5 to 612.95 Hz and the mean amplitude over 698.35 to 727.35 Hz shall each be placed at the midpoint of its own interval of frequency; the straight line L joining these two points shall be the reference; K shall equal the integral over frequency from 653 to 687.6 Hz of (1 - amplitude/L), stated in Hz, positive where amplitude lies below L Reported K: 2.5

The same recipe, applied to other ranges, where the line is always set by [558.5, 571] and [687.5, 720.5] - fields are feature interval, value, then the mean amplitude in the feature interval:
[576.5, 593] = -1.05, 1.15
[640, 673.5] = 0.42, 0.96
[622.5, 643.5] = -1.90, 1.1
